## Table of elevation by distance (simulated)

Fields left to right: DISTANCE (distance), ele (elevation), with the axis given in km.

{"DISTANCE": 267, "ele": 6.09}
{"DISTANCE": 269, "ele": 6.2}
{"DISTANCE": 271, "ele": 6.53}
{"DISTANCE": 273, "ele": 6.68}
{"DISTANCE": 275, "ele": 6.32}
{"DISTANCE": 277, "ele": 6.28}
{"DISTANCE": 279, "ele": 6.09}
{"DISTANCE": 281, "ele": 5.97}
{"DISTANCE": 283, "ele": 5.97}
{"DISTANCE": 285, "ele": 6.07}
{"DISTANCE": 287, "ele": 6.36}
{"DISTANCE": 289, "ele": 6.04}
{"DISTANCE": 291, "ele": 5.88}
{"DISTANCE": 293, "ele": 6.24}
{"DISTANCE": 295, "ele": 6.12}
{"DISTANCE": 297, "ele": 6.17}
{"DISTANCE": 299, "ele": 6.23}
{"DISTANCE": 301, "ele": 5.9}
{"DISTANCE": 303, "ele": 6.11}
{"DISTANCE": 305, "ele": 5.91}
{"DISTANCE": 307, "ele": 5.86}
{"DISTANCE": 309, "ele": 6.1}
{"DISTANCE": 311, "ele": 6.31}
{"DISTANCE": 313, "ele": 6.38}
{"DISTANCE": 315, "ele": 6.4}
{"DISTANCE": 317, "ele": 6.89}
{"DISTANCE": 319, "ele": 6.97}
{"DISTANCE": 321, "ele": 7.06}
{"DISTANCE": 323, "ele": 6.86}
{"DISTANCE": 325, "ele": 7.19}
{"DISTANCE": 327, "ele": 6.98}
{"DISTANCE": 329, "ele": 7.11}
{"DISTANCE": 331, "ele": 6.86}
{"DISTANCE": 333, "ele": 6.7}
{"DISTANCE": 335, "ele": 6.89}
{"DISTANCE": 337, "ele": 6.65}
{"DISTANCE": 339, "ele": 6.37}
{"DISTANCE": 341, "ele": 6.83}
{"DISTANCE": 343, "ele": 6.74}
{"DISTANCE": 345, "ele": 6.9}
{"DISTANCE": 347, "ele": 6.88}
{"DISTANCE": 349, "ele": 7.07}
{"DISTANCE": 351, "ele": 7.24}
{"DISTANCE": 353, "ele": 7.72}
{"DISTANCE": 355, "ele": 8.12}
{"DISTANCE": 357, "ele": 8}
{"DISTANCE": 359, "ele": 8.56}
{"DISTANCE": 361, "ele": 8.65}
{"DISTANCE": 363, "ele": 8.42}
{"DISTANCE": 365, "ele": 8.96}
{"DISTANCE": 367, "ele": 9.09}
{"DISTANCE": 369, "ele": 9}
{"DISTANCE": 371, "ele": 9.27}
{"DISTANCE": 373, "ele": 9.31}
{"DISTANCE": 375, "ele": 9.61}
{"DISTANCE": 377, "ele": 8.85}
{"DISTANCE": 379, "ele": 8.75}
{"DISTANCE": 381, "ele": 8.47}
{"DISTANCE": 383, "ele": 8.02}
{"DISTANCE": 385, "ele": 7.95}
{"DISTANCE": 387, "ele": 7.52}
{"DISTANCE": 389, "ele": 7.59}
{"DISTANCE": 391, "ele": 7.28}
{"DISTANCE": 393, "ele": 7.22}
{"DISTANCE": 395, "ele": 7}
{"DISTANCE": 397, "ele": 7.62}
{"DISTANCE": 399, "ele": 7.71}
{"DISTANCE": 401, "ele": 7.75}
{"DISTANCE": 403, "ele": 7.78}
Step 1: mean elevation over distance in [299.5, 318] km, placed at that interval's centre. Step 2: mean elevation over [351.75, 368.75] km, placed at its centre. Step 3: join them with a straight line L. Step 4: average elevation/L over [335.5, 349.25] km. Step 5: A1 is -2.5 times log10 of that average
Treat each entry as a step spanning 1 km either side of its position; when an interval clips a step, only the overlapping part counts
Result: 0.14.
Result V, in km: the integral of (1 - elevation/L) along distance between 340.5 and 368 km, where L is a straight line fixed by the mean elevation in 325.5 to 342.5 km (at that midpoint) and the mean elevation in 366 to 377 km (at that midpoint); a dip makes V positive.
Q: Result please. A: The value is 1.06 km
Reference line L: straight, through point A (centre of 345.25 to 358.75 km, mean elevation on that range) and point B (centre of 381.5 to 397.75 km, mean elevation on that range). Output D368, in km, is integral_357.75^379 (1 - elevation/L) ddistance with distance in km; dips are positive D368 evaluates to -4.0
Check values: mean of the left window 7.53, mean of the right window 7.55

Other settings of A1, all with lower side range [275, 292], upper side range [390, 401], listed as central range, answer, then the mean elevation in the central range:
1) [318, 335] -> -0.06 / 6.96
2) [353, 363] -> -0.19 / 8.28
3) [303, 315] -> 0.04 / 6.14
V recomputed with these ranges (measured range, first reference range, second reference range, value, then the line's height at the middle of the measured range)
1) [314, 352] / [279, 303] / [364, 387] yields 2.8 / 7.43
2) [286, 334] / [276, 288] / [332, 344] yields -0.2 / 6.41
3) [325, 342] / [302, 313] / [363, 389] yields 0.6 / 7.07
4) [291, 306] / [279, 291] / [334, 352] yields 0.4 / 6.25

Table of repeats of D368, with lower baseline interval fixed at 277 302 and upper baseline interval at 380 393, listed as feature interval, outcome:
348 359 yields -0.8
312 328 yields -0.5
